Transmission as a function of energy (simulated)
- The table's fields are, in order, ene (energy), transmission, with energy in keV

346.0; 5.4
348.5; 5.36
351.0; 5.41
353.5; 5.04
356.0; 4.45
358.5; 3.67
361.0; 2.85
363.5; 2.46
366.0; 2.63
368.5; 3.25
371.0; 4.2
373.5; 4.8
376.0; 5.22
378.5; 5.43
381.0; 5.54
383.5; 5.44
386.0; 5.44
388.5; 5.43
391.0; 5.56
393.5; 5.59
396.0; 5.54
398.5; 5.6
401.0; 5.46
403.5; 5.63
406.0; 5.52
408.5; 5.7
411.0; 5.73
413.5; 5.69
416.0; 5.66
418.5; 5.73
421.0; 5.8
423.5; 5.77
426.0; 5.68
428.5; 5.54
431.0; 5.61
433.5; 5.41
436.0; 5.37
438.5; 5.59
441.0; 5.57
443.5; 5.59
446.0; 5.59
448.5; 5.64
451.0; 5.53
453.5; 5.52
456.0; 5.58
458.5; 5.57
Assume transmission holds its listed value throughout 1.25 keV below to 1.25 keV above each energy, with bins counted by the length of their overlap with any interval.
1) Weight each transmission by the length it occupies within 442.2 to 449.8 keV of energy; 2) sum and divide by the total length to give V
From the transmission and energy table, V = 5.61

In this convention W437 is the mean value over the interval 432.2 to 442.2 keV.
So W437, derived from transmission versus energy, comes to 5.49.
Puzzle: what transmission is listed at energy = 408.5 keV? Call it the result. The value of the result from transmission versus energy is 5.7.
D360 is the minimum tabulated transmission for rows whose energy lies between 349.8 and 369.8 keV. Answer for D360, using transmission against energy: 2.46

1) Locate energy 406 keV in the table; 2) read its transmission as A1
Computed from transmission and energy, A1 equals 5.52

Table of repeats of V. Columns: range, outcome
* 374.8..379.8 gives 5.33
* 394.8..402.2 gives 5.53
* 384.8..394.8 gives 5.51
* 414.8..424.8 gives 5.74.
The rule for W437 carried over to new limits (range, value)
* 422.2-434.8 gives 5.6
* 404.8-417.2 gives 5.66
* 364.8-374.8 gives 3.73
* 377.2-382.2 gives 5.48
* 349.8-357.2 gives 4.97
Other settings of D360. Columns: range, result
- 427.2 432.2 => 5.54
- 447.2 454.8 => 5.52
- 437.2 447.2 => 5.57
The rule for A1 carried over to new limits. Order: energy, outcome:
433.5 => 5.41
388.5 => 5.43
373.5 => 4.8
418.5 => 5.73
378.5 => 5.43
